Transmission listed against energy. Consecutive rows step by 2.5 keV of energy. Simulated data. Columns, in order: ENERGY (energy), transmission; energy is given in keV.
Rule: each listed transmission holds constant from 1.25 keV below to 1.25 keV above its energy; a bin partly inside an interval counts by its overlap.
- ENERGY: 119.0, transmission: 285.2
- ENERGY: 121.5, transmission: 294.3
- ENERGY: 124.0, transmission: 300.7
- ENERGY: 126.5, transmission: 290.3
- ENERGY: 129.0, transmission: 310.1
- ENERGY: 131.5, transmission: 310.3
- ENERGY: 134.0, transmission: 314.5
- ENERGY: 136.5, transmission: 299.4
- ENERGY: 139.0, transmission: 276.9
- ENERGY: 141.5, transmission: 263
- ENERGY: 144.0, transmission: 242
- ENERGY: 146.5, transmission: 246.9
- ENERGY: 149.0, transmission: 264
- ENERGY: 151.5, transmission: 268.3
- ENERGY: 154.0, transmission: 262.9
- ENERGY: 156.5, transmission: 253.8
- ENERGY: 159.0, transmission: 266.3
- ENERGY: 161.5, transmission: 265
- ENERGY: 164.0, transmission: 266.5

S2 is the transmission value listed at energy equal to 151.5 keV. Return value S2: 268.3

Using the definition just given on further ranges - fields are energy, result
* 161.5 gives 265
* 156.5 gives 253.8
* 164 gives 266.5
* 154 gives 262.9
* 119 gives 285.2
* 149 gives 264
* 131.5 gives 310.3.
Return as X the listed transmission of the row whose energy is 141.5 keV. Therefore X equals 263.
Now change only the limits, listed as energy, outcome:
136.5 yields 299.4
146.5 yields 246.9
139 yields 276.9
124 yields 300.7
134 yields 314.5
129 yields 310.1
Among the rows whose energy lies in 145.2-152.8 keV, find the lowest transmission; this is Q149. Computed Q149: 246.9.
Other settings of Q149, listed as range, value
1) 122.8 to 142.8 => 263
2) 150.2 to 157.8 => 253.8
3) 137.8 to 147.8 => 242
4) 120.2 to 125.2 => 294.3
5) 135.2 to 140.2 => 276.9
